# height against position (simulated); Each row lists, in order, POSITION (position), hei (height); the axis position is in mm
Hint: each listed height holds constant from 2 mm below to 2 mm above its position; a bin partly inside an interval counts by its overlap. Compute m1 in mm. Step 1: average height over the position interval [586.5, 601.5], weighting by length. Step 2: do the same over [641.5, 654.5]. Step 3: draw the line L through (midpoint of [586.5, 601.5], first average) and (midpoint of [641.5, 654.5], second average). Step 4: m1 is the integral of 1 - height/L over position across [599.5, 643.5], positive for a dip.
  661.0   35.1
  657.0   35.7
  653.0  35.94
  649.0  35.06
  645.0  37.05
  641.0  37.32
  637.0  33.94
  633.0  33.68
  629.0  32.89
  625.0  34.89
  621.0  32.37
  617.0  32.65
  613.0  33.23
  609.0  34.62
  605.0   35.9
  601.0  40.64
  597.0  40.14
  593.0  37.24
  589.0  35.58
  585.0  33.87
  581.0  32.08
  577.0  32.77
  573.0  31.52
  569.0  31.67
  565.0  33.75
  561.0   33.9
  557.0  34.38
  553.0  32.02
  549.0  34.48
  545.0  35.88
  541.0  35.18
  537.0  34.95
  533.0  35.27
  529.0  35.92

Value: 2.8 mm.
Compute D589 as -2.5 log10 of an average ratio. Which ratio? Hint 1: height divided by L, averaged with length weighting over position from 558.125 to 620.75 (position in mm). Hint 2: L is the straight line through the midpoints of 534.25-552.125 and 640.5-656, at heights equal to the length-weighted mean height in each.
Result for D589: 0.029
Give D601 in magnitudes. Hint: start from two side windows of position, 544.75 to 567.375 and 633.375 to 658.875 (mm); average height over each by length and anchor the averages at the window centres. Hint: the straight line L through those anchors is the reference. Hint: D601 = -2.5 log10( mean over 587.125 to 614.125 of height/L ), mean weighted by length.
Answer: -0.06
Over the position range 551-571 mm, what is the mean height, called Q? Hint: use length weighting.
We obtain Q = 33.1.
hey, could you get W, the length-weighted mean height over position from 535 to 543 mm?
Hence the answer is 35.1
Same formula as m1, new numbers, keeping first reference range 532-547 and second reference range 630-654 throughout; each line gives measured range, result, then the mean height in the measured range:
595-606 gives -1.2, 39.2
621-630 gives 0.4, 33.7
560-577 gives 1.3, 32.6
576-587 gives 0.8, 32.9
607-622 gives 0.9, 33.3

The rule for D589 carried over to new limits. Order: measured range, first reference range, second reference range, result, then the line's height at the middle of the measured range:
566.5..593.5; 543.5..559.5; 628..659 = 0.04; 34.5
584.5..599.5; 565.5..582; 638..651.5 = -0.12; 33.2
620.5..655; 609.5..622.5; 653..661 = -0.02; 34.4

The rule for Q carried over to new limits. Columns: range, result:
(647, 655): 35.5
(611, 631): 33.2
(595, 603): 40.4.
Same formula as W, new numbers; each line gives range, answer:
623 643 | 34.5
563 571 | 32.7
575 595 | 34.3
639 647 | 37.2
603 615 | 34.6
